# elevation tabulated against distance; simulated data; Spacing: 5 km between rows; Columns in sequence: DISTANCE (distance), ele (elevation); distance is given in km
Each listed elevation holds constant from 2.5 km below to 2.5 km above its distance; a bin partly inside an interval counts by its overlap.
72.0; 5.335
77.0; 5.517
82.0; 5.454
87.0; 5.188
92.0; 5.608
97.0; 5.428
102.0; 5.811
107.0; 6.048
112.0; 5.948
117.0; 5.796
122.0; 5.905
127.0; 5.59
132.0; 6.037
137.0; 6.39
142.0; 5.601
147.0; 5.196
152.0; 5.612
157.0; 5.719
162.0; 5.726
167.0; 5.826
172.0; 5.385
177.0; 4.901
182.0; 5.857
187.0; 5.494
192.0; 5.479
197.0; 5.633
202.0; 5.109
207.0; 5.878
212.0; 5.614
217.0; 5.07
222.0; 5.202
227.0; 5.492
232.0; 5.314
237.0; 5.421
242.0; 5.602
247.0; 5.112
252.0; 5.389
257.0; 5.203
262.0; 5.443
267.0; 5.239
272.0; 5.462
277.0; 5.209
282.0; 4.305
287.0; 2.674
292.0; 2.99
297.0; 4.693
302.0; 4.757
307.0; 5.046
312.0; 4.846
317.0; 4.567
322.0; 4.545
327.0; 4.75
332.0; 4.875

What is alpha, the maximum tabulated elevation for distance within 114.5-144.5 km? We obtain 6.39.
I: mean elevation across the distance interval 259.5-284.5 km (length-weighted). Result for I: 5.13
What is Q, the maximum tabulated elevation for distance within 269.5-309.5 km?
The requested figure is 5.462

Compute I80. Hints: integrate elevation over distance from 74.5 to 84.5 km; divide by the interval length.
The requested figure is 5.49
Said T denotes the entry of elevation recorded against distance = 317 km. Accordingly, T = 4.567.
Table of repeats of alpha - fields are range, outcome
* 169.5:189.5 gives 5.857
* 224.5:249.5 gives 5.602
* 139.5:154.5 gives 5.612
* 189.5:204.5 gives 5.633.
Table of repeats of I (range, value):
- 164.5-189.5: 5.49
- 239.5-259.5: 5.33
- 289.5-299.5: 3.84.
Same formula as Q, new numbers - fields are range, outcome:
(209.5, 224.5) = 5.614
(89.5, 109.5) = 6.048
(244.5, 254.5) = 5.389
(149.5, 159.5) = 5.719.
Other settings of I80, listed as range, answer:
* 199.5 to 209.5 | 5.49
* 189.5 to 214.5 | 5.54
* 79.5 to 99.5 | 5.42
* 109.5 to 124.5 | 5.88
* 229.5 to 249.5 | 5.36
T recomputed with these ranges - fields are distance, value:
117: 5.796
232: 5.314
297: 4.693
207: 5.878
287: 2.674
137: 6.39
